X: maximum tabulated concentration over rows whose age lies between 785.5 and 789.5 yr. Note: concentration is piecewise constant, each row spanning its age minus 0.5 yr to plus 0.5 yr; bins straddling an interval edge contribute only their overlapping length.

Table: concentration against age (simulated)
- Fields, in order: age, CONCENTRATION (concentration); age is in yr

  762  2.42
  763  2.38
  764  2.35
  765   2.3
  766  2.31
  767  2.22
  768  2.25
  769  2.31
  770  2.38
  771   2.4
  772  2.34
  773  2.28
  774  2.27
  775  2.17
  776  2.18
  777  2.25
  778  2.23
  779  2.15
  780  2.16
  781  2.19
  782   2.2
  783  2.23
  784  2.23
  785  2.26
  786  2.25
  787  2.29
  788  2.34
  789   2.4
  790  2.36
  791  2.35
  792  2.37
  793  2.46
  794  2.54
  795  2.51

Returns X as 2.4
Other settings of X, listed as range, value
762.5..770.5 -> 2.38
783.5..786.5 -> 2.26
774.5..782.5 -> 2.25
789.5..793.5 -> 2.46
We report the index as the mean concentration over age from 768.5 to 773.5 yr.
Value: 2.34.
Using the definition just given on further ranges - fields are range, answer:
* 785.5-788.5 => 2.29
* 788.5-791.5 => 2.37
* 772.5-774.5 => 2.27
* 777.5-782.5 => 2.19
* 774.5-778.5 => 2.21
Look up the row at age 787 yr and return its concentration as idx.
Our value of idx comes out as 2.29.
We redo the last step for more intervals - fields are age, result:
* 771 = 2.4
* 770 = 2.38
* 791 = 2.35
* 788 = 2.34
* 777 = 2.25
